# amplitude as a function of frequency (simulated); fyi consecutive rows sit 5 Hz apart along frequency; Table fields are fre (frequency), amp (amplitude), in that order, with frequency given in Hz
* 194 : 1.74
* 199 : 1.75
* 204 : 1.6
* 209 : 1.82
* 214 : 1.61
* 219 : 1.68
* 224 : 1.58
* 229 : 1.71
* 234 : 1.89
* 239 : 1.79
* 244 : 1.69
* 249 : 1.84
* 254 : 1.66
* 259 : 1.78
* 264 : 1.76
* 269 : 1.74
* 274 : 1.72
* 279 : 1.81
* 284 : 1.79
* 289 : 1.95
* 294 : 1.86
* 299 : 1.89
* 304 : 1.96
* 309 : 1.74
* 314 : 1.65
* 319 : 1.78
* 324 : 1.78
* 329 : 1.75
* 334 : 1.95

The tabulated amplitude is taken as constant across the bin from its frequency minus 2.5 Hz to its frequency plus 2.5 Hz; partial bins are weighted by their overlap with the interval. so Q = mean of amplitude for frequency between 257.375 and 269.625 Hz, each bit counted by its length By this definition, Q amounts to 1.76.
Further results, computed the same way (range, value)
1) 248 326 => 1.79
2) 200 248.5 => 1.71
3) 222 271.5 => 1.75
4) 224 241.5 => 1.77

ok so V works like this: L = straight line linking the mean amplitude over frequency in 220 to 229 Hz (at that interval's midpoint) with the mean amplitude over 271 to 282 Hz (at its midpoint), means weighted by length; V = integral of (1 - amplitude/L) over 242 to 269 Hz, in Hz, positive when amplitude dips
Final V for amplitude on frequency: -0.5 Hz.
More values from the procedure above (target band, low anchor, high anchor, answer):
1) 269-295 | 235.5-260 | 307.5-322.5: -1.12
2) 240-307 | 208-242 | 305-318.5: -2.83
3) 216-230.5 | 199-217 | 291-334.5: 0.46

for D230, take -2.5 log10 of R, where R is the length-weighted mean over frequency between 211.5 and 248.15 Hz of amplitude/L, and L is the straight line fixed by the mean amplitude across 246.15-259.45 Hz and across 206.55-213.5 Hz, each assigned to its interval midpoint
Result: 0.028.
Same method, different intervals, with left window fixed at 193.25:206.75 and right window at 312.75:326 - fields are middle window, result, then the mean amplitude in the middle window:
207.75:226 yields 0.023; 1.66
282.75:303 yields -0.091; 1.88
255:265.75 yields -0.023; 1.76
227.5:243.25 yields -0.051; 1.79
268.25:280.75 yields -0.020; 1.76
